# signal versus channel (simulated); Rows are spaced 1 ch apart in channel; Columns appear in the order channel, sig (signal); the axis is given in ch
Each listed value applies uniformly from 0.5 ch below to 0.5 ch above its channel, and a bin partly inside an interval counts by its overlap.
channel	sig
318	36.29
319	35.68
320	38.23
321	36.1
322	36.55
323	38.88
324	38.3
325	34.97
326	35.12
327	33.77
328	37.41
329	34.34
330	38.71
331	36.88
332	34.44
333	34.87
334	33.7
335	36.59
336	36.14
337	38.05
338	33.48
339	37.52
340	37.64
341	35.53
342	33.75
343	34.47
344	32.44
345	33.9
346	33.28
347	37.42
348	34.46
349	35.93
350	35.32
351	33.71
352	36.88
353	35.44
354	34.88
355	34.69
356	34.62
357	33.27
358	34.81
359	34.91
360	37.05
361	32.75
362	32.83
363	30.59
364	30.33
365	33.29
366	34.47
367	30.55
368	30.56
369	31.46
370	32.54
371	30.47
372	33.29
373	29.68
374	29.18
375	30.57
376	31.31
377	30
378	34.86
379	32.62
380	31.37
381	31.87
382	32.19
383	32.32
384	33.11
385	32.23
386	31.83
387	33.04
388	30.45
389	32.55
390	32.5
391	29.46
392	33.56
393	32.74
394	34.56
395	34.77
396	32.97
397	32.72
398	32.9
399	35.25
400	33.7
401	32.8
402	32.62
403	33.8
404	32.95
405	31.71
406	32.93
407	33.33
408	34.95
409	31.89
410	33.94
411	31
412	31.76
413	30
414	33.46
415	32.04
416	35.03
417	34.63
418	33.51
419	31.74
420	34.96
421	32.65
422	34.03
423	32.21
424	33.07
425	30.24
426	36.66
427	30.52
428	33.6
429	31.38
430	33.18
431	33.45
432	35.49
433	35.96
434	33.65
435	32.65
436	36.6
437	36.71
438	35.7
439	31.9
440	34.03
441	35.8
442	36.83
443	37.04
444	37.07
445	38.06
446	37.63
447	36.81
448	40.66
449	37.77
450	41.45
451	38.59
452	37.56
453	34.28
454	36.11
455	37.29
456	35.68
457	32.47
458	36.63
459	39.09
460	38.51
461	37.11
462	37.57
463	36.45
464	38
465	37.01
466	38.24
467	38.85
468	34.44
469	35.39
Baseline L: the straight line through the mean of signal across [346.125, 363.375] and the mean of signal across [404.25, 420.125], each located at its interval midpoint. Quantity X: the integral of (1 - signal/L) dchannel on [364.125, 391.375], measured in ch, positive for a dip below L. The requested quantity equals 1.8 ch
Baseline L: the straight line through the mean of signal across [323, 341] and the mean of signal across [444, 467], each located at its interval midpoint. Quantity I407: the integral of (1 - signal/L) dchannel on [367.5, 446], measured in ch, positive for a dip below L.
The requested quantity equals 8.1 ch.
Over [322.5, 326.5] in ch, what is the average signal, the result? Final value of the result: 36.8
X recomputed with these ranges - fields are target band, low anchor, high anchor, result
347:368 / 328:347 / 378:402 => 0.2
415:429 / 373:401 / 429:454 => 0.6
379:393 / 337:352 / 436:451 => 1.5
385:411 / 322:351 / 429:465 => 2.2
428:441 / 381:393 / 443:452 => 1.0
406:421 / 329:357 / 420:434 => 0.3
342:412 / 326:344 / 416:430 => 2.9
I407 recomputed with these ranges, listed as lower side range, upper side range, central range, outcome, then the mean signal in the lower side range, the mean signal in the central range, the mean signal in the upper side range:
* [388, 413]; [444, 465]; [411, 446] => 1.2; 32.9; 34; 37.4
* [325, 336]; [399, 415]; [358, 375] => 1.0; 35.6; 32.2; 32.8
